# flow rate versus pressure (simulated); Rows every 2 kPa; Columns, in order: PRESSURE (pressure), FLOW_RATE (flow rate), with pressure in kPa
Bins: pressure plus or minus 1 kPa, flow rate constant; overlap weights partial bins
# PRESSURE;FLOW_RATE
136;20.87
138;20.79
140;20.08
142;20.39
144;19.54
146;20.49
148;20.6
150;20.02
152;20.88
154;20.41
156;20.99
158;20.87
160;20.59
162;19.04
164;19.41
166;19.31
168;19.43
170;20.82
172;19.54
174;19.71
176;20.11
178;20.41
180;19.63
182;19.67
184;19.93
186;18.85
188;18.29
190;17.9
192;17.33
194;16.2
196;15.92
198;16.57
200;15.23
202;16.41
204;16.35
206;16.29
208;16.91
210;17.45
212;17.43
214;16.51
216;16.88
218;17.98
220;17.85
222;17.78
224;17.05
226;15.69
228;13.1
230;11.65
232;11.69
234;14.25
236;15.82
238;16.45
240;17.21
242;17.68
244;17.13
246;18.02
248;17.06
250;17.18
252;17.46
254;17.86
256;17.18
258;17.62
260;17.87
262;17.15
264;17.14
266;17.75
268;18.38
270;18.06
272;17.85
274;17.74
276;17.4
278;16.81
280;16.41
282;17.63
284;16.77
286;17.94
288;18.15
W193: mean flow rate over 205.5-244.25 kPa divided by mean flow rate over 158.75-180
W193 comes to 0.81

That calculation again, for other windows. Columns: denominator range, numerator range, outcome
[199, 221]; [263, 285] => 1.04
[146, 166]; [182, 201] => 0.86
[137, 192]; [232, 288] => 0.86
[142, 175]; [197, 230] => 0.82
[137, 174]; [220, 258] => 0.80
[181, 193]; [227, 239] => 0.74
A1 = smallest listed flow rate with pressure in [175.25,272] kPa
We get 11.65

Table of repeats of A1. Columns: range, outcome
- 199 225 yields 15.23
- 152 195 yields 16.2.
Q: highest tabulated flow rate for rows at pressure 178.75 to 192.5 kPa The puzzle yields 19.93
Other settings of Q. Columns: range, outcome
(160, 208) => 20.82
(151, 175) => 20.99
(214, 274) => 18.38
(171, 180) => 20.41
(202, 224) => 17.98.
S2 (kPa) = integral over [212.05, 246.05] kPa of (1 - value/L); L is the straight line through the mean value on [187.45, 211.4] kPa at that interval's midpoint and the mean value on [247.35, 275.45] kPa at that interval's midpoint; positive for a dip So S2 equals 2.2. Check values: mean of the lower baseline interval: 16.7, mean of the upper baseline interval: 17.6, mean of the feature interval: 16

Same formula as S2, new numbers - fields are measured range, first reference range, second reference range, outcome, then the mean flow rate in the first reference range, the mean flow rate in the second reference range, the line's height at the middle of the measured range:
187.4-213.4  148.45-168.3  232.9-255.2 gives 2.5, 20.1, 16.9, 18.5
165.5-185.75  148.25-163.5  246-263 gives 0.0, 20.4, 17.5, 19.8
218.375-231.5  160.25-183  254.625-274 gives 2.2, 19.8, 17.7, 18.6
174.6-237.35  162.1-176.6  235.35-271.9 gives 6.2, 19.7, 17.4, 18.7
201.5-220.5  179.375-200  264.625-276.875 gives 0.9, 17.9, 17.8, 17.9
